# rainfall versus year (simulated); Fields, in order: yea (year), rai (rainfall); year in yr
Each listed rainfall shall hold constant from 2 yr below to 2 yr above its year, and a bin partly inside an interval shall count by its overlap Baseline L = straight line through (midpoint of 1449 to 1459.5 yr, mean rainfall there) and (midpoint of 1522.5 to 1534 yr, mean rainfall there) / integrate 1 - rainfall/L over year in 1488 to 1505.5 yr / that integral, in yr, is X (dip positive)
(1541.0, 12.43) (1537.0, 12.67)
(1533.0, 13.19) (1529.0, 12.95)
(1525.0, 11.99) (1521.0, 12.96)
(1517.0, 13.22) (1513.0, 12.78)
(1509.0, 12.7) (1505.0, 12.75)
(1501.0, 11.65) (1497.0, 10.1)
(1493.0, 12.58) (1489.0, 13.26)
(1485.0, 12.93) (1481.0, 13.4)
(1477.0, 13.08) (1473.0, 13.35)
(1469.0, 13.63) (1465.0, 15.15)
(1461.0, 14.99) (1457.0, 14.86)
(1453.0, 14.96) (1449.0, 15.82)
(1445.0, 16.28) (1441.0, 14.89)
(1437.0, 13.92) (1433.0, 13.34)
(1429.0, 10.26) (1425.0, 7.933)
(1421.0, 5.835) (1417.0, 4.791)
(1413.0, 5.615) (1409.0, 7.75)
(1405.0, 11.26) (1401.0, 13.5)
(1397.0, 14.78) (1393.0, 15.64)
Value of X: 2.3 yr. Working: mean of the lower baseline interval 15.1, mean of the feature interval 11.9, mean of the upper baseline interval 12.7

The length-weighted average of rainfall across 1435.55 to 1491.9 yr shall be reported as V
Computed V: 14.3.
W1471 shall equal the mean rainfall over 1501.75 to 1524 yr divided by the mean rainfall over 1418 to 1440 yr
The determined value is 1.2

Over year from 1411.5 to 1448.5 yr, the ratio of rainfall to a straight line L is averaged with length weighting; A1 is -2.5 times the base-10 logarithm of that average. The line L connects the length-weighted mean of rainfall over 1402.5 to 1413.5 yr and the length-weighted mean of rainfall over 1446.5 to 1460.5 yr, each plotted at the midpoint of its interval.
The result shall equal 0.164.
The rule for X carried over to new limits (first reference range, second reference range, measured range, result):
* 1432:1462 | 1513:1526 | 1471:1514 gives 3.14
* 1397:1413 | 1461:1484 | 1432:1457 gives -4.84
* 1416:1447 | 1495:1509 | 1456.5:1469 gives -3.79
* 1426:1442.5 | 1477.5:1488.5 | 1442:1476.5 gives -4.93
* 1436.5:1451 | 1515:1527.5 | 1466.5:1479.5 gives 0.86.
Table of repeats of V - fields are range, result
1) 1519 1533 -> 12.7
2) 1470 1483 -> 13.3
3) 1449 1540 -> 13.2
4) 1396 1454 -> 11.3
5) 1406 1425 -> 6.48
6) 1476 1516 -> 12.5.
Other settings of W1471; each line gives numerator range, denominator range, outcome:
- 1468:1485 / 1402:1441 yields 1.42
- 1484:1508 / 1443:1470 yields 0.81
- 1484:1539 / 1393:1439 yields 1.24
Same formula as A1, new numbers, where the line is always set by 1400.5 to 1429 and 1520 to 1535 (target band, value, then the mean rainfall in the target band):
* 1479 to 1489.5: -0.20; 13.2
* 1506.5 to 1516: -0.06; 12.8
